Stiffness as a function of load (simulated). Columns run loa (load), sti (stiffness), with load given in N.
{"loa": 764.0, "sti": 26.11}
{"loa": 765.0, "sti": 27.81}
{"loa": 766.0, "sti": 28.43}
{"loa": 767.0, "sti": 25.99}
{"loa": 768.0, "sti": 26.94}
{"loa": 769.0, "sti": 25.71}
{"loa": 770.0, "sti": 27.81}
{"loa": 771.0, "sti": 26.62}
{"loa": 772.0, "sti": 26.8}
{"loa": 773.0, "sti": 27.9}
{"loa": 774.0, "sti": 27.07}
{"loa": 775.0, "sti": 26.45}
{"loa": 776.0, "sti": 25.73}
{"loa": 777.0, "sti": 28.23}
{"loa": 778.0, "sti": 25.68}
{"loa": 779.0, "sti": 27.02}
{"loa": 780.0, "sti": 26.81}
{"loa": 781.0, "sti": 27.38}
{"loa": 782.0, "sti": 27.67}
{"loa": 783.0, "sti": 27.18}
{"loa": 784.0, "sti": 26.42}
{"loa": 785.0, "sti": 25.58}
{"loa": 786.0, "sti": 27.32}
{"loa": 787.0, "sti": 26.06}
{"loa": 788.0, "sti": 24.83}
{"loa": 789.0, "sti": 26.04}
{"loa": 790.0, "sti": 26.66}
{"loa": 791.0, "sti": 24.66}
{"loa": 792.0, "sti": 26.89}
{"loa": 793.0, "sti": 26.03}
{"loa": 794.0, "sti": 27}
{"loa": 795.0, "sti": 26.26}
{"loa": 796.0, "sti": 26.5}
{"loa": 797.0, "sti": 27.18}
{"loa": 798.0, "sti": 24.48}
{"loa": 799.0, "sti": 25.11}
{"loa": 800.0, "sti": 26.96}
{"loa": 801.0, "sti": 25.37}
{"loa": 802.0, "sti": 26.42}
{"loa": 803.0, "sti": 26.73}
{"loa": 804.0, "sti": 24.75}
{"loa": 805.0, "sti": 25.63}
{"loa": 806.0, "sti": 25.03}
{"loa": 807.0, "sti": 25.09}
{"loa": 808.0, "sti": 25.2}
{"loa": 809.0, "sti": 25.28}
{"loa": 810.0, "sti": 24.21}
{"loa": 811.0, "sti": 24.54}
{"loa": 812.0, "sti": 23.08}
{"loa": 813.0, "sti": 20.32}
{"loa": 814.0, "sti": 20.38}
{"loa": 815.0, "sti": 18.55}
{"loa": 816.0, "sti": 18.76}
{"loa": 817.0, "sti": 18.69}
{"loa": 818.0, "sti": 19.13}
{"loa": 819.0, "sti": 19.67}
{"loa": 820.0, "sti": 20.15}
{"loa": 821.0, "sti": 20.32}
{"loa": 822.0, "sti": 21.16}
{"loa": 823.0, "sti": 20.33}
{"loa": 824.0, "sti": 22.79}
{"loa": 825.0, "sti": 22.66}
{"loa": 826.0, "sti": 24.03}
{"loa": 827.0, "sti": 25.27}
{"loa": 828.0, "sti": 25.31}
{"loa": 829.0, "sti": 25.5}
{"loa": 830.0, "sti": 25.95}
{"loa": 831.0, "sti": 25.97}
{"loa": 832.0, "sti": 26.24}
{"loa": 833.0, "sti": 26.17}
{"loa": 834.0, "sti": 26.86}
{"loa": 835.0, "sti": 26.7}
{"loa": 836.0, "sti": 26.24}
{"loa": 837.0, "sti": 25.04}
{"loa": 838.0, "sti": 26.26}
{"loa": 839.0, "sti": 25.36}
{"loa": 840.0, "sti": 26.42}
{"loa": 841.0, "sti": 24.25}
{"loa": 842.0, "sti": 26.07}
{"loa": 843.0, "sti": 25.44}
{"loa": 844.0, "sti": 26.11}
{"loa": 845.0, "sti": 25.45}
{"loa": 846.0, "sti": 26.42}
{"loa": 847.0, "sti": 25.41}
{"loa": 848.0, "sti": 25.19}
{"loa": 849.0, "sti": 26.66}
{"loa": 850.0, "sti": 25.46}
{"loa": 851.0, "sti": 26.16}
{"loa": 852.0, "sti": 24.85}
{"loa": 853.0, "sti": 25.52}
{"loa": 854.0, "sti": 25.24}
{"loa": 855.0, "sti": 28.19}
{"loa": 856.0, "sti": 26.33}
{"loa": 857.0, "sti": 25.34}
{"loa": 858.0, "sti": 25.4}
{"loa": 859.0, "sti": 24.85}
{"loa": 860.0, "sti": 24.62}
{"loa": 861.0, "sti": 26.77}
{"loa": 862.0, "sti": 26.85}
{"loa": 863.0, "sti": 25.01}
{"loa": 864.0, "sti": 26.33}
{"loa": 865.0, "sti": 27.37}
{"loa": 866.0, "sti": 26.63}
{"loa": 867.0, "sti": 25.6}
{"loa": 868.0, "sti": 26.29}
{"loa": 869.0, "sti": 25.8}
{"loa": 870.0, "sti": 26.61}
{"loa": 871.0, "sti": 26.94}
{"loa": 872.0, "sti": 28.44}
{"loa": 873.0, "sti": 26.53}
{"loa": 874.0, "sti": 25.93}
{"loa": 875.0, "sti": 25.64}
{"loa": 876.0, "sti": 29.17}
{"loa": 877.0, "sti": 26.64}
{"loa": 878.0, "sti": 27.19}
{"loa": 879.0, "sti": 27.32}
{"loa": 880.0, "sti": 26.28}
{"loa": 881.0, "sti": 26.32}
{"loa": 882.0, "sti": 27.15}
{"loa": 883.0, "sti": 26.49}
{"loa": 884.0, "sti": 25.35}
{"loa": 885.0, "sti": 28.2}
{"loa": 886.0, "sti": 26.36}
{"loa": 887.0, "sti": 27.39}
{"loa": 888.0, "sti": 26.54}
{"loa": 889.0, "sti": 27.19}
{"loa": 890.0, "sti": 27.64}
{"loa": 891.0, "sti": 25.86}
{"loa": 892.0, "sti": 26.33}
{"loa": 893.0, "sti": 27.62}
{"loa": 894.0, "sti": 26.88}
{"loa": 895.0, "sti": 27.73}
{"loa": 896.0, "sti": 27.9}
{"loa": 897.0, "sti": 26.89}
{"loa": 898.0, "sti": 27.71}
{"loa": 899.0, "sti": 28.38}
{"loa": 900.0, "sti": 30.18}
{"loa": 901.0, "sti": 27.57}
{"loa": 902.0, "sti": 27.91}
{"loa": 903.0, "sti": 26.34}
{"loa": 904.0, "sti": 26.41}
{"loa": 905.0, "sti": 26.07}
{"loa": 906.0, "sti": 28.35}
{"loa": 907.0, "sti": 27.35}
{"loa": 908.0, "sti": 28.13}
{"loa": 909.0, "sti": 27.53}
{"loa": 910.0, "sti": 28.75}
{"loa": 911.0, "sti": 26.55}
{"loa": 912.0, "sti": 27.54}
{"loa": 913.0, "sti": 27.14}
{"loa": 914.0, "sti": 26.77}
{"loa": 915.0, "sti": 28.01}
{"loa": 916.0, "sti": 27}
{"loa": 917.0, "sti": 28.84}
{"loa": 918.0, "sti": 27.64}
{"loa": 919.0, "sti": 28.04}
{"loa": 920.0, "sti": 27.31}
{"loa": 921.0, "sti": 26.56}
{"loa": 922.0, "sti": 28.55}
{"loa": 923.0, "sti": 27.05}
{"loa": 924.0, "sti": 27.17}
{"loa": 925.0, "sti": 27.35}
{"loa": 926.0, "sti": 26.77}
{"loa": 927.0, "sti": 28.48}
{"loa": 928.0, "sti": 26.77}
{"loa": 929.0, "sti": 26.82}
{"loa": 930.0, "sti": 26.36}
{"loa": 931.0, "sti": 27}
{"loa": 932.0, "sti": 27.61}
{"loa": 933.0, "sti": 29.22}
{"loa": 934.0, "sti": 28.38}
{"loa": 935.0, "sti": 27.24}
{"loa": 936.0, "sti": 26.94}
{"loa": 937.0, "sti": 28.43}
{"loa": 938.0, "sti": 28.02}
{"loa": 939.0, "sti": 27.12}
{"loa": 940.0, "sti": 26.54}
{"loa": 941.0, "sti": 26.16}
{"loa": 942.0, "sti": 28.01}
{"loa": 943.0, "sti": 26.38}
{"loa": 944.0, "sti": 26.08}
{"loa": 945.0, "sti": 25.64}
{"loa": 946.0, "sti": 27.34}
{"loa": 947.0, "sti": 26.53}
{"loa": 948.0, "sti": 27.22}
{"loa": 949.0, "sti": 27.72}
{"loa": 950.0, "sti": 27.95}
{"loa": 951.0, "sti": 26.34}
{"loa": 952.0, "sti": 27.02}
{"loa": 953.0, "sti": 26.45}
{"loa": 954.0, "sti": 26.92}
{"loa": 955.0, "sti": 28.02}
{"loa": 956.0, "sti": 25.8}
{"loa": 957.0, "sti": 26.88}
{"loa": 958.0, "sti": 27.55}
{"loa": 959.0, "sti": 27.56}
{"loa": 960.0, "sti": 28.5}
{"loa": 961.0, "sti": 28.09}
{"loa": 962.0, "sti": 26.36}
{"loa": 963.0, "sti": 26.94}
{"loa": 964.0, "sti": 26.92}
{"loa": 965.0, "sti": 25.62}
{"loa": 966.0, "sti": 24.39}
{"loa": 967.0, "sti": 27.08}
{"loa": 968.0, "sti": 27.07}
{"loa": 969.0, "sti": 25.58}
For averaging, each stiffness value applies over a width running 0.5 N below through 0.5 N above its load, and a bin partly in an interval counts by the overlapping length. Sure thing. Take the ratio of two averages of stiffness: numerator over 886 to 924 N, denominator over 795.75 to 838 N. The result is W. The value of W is 1.15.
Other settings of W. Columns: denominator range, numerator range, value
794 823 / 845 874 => 1.11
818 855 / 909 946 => 1.10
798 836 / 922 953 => 1.15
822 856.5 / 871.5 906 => 1.07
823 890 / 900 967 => 1.05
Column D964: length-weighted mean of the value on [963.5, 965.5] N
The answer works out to 26.3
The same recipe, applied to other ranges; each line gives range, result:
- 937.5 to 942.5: 27.2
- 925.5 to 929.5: 27.2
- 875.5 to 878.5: 27.7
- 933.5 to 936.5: 27.5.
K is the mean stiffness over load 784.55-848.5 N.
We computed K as 24.6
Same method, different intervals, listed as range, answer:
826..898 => 26.3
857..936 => 27.1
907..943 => 27.5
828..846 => 25.9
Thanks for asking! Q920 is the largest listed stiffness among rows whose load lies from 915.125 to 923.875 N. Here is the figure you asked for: 28.84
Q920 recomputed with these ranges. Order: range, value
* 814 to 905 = 30.18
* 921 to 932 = 28.55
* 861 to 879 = 29.17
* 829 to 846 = 26.86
